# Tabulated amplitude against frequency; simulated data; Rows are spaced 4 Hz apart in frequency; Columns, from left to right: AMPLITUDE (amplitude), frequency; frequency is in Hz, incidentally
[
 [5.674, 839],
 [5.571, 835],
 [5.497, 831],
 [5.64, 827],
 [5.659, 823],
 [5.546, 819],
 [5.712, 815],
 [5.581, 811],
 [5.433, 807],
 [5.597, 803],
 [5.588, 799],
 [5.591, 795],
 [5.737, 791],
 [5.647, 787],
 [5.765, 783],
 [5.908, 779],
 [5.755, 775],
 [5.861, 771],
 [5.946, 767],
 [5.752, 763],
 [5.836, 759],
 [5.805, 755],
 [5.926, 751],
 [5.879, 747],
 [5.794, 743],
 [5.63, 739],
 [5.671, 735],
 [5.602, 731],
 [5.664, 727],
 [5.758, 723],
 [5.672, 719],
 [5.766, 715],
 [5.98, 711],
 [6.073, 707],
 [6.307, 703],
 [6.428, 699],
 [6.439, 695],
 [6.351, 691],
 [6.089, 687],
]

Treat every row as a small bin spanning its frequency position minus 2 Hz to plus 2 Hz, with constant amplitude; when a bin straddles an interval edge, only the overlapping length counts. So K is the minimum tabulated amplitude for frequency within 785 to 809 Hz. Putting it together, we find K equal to 5.433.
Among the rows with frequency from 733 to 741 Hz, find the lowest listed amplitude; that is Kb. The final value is 5.63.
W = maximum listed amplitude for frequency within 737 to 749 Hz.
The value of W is 5.879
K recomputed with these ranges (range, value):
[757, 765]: 5.752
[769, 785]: 5.755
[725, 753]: 5.602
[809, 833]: 5.497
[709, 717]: 5.766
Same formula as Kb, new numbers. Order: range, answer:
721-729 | 5.664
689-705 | 6.307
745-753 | 5.879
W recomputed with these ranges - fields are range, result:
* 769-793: 5.908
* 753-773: 5.946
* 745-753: 5.926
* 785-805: 5.737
